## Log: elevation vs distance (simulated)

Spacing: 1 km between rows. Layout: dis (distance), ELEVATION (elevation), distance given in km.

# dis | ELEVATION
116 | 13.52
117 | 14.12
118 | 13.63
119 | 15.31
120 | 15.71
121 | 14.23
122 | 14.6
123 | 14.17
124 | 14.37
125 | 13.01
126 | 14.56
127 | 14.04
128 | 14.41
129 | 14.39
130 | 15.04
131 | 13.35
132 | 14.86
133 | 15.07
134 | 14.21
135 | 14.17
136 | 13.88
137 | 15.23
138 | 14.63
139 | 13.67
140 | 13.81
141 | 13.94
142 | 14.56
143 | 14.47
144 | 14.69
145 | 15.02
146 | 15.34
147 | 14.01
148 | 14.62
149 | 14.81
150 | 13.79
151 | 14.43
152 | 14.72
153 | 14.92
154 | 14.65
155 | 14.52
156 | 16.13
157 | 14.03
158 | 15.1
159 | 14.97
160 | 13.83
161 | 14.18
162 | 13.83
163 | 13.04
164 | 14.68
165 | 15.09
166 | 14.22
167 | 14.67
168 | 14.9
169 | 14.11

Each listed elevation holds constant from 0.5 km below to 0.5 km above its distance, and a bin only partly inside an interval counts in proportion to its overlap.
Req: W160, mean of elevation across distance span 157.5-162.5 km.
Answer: 14.4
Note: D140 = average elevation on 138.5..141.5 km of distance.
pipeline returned 13.8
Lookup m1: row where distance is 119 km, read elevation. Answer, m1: 15.31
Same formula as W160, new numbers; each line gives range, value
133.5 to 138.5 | 14.4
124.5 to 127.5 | 13.9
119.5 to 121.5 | 15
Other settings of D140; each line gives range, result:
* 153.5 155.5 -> 14.6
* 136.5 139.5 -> 14.5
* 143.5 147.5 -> 14.8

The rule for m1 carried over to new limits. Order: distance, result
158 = 15.1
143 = 14.47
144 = 14.69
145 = 15.02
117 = 14.12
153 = 14.92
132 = 14.86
